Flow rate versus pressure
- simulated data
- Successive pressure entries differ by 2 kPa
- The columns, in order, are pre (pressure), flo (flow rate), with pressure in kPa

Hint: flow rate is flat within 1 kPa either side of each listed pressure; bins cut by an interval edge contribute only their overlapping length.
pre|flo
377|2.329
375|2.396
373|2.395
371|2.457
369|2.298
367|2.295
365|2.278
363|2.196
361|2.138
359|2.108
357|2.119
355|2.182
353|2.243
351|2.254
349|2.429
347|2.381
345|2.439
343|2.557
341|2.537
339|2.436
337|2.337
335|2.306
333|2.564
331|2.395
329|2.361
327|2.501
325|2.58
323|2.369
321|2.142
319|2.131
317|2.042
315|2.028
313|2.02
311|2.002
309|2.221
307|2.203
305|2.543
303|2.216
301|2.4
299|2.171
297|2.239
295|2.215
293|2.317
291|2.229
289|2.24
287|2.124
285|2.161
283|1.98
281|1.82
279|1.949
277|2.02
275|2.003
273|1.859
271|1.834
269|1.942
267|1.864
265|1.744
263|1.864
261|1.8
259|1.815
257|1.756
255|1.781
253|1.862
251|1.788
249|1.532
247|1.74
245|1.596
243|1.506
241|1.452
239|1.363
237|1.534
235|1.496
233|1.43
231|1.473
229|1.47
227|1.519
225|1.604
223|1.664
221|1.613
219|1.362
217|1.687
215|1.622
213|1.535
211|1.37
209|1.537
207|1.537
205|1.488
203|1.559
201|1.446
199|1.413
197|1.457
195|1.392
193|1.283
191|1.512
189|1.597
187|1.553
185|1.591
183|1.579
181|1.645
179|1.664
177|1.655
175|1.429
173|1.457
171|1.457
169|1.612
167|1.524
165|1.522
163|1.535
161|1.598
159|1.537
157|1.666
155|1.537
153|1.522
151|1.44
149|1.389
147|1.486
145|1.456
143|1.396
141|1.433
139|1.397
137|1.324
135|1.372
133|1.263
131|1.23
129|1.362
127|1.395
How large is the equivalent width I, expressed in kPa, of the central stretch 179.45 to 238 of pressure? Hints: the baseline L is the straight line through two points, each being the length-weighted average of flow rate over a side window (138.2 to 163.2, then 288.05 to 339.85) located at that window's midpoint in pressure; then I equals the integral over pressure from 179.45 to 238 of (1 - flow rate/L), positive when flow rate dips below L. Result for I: 8.2 kPa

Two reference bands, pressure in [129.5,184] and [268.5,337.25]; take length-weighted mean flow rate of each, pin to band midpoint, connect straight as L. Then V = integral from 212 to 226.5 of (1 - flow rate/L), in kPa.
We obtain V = 1.6 kPa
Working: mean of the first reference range 1.48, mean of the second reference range 2.18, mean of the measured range 1.58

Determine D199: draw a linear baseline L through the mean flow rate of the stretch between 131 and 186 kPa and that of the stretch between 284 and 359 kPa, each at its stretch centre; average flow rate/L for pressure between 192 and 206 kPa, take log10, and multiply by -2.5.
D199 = 0.179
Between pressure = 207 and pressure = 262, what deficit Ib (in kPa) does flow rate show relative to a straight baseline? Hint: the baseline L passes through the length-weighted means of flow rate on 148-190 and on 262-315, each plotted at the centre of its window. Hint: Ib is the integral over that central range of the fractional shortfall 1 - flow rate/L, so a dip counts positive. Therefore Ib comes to 7.6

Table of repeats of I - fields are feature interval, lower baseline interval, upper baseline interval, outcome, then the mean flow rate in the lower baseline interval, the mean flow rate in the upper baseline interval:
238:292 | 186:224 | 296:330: 2.4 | 1.51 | 2.25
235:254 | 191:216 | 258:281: 1.5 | 1.47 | 1.88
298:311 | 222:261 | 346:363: -2.1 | 1.6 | 2.23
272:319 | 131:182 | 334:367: -1.2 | 1.49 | 2.31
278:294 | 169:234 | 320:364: -0.7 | 1.52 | 2.34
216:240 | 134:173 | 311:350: 4.2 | 1.48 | 2.34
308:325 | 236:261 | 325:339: 1.0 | 1.65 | 2.42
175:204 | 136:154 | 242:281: 0.9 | 1.43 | 1.8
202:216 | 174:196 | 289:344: 1.3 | 1.54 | 2.3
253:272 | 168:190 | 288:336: 1.7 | 1.57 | 2.27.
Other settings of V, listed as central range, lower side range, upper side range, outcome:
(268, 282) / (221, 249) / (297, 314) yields 0.0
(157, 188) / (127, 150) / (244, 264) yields -1.6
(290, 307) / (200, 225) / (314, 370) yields -2.0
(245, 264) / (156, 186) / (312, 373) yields 1.6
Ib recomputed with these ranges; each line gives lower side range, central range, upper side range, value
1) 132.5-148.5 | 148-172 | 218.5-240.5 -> -1.85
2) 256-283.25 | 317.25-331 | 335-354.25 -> -0.50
